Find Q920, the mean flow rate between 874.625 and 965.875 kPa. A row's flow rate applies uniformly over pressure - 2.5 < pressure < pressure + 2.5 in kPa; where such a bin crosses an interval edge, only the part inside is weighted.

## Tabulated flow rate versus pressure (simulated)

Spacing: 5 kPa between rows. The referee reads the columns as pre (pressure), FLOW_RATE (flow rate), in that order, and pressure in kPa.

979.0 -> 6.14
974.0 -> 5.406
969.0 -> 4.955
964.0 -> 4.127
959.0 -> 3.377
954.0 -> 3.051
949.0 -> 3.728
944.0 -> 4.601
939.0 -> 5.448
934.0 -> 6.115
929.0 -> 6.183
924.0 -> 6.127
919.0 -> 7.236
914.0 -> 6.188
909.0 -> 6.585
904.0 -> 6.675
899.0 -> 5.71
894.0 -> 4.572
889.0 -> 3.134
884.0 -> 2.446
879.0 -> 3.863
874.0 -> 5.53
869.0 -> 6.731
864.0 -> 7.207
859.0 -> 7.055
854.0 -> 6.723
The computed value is 4.97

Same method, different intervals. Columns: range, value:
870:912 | 4.9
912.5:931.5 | 6.45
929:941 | 5.88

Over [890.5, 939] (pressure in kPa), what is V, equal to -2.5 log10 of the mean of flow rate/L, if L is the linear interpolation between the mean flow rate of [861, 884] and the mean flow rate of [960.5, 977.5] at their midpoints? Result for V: -0.167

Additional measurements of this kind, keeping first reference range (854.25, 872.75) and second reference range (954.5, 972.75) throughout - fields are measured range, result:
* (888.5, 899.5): 0.32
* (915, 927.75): -0.24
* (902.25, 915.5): -0.16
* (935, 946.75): -0.08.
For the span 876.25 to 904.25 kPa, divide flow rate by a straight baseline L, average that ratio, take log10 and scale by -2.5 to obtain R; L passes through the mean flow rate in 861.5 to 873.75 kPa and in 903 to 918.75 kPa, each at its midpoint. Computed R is 0.49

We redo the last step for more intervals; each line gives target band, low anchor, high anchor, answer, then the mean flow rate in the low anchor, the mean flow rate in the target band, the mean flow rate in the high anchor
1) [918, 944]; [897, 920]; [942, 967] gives -0.17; 6.45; 6.01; 3.78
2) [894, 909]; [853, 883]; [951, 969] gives -0.17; 5.97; 5.99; 3.72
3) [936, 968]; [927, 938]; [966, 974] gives 0.32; 6.05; 4.13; 5.04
